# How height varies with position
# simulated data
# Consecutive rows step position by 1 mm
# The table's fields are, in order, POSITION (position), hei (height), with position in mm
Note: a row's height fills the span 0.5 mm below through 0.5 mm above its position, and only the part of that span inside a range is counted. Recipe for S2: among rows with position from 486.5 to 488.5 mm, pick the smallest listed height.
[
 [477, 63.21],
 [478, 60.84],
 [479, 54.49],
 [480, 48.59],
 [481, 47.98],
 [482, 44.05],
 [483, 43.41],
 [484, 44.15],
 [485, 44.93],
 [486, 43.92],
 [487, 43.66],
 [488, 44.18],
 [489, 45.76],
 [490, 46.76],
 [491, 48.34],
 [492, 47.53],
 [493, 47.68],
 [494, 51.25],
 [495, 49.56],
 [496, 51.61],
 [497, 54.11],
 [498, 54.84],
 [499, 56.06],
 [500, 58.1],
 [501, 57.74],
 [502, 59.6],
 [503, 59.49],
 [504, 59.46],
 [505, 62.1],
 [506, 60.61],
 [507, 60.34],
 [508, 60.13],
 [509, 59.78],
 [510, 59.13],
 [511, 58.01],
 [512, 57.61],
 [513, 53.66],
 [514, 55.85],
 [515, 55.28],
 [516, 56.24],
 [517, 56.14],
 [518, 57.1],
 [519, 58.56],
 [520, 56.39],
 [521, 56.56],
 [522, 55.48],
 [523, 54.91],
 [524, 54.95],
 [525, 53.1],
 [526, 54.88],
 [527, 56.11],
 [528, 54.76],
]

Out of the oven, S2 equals 43.66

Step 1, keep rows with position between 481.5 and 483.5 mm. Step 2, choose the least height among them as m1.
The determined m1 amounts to 43.41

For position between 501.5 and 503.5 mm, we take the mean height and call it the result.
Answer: 59.5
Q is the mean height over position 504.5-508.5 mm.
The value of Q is 60.8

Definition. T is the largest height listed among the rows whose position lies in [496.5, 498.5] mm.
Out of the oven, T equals 54.84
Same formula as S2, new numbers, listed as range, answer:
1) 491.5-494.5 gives 47.53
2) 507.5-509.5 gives 59.78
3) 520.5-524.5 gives 54.91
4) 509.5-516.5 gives 53.66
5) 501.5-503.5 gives 59.49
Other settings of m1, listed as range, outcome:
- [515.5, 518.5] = 56.14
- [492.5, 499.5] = 47.68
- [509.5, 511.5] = 58.01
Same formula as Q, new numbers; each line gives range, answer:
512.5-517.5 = 55.4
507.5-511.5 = 59.3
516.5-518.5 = 56.6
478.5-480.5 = 51.5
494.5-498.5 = 52.5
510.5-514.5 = 56.3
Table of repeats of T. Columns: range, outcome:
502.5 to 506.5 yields 62.1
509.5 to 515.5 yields 59.13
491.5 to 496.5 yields 51.61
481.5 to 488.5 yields 44.93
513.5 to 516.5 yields 56.24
